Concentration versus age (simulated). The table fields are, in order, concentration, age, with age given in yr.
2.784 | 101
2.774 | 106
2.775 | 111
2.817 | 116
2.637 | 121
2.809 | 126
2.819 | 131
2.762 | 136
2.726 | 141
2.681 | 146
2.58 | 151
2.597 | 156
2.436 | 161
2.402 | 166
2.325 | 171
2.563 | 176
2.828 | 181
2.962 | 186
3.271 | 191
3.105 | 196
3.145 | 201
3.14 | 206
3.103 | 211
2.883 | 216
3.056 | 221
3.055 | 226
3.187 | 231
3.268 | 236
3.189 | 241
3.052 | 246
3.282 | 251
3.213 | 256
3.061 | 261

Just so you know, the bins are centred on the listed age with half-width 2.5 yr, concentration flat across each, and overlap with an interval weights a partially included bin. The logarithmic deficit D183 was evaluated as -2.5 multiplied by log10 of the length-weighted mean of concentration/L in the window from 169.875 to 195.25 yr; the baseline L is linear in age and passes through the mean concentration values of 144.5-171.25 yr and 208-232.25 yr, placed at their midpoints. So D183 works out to -0.04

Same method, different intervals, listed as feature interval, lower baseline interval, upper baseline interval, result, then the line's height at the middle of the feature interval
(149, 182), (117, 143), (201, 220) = 0.15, 2.89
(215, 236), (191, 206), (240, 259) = 0.03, 3.17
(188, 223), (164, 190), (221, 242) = -0.07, 2.92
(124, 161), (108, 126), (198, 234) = 0.06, 2.84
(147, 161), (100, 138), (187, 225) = 0.13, 2.9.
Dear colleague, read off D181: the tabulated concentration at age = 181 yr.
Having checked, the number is 2.828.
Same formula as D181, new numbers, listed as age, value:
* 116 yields 2.817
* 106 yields 2.774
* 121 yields 2.637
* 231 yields 3.187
